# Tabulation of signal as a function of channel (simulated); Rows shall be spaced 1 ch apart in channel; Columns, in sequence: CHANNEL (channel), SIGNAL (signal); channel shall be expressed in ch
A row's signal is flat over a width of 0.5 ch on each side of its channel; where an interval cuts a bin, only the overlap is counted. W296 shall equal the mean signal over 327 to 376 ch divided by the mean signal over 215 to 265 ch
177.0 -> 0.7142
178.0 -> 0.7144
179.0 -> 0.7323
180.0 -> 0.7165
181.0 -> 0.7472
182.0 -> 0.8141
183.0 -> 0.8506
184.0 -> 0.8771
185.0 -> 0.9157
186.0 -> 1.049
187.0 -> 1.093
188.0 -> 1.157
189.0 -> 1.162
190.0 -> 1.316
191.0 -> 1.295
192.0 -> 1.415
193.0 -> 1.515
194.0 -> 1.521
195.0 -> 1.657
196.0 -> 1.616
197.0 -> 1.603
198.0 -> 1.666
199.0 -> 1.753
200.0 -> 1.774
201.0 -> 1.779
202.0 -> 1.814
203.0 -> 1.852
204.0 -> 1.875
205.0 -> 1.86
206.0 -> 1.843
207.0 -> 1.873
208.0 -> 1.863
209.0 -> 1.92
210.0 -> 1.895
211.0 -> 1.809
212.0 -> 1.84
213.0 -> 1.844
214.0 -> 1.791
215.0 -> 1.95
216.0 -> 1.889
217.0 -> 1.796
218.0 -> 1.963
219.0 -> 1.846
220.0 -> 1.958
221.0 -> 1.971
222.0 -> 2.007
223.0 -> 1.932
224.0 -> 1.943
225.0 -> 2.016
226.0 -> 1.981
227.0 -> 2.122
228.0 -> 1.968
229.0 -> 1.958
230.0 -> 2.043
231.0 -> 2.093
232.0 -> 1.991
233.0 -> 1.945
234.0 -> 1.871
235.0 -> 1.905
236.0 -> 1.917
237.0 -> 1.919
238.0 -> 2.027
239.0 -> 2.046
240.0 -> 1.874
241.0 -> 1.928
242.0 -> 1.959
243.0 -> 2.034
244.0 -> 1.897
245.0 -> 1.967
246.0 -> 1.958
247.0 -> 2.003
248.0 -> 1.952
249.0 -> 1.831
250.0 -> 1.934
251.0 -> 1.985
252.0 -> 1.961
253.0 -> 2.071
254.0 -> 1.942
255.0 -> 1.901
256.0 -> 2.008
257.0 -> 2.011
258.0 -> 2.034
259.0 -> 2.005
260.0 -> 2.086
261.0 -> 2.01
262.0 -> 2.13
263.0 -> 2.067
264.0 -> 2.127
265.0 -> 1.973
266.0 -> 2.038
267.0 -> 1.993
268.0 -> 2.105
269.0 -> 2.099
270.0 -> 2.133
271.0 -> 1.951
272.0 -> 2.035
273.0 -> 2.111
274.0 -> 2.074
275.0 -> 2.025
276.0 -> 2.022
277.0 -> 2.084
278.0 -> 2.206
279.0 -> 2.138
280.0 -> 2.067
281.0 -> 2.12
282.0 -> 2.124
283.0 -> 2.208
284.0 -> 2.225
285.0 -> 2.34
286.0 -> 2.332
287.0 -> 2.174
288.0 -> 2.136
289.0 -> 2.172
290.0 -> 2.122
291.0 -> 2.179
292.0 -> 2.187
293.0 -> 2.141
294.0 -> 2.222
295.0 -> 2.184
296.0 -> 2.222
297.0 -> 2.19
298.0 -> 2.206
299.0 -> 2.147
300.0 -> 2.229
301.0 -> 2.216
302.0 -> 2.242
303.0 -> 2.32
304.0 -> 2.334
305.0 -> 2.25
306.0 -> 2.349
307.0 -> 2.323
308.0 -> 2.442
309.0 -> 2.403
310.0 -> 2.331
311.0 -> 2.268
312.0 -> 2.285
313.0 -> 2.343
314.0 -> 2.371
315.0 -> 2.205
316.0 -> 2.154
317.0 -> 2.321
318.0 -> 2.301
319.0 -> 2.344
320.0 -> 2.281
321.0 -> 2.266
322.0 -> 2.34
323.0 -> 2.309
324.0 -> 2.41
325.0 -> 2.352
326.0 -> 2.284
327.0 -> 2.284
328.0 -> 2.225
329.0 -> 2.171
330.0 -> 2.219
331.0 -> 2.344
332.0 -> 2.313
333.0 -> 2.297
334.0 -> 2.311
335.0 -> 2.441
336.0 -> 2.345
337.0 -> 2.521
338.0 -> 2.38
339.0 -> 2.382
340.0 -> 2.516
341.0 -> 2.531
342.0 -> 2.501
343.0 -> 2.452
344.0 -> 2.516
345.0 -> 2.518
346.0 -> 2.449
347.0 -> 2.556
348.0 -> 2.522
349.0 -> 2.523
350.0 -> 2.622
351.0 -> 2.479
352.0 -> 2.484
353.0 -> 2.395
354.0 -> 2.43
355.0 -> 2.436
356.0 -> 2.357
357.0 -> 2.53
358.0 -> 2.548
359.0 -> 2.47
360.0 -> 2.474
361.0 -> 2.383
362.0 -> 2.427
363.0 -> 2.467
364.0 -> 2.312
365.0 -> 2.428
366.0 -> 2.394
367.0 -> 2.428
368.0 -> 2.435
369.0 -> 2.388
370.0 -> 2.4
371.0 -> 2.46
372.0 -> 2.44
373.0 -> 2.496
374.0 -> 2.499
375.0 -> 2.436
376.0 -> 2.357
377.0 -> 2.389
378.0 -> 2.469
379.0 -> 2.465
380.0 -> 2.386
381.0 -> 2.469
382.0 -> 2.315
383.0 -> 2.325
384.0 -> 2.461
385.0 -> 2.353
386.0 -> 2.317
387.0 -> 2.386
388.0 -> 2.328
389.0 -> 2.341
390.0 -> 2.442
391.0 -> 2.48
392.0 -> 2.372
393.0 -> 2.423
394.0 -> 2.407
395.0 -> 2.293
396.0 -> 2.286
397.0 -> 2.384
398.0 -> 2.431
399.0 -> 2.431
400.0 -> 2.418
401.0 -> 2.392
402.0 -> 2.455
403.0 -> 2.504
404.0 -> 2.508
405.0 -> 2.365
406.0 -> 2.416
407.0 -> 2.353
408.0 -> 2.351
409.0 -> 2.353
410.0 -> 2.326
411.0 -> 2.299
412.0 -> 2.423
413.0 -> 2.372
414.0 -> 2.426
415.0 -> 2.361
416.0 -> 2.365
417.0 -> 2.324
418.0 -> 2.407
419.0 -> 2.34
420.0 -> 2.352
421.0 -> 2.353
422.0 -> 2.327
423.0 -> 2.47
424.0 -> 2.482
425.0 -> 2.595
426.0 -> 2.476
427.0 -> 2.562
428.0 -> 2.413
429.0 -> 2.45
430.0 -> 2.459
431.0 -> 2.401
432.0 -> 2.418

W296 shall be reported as 1.23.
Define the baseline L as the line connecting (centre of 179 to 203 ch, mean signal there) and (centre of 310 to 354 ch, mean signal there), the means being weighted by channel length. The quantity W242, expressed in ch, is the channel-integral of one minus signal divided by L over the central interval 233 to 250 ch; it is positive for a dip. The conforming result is -2.5 ch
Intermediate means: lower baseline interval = 1.31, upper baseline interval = 2.38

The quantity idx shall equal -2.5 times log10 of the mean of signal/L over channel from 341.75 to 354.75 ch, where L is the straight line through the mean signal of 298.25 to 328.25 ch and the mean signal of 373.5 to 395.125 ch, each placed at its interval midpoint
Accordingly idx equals -0.07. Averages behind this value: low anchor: 2.3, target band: 2.49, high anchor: 2.4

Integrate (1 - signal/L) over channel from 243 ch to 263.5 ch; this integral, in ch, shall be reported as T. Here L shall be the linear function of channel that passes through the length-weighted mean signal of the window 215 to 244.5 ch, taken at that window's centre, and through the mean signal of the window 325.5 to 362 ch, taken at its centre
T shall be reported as 0.7 ch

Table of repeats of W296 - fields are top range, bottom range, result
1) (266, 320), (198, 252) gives 1.15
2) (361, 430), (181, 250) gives 1.38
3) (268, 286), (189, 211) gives 1.25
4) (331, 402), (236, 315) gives 1.15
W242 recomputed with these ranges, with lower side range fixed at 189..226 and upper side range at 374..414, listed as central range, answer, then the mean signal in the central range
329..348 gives -1.8 ch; 2.42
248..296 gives -2.2 ch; 2.09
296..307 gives -0.9 ch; 2.25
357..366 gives -0.6 ch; 2.44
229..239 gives -0.6 ch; 1.97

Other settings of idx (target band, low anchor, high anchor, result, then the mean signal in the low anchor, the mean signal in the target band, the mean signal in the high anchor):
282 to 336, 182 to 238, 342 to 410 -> -0.062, 1.72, 2.27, 2.43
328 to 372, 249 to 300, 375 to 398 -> -0.063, 2.1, 2.43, 2.39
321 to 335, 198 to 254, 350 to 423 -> -0.034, 1.92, 2.3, 2.41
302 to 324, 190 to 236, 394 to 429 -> -0.094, 1.84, 2.31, 2.4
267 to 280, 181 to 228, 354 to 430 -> -0.080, 1.65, 2.08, 2.41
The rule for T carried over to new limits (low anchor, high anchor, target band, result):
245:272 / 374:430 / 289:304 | -0.6 ch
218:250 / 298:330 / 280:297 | 0.0 ch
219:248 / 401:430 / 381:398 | -0.2 ch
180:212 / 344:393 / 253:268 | -1.5 ch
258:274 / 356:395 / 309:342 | -1.1 ch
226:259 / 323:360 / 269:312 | -0.1 ch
